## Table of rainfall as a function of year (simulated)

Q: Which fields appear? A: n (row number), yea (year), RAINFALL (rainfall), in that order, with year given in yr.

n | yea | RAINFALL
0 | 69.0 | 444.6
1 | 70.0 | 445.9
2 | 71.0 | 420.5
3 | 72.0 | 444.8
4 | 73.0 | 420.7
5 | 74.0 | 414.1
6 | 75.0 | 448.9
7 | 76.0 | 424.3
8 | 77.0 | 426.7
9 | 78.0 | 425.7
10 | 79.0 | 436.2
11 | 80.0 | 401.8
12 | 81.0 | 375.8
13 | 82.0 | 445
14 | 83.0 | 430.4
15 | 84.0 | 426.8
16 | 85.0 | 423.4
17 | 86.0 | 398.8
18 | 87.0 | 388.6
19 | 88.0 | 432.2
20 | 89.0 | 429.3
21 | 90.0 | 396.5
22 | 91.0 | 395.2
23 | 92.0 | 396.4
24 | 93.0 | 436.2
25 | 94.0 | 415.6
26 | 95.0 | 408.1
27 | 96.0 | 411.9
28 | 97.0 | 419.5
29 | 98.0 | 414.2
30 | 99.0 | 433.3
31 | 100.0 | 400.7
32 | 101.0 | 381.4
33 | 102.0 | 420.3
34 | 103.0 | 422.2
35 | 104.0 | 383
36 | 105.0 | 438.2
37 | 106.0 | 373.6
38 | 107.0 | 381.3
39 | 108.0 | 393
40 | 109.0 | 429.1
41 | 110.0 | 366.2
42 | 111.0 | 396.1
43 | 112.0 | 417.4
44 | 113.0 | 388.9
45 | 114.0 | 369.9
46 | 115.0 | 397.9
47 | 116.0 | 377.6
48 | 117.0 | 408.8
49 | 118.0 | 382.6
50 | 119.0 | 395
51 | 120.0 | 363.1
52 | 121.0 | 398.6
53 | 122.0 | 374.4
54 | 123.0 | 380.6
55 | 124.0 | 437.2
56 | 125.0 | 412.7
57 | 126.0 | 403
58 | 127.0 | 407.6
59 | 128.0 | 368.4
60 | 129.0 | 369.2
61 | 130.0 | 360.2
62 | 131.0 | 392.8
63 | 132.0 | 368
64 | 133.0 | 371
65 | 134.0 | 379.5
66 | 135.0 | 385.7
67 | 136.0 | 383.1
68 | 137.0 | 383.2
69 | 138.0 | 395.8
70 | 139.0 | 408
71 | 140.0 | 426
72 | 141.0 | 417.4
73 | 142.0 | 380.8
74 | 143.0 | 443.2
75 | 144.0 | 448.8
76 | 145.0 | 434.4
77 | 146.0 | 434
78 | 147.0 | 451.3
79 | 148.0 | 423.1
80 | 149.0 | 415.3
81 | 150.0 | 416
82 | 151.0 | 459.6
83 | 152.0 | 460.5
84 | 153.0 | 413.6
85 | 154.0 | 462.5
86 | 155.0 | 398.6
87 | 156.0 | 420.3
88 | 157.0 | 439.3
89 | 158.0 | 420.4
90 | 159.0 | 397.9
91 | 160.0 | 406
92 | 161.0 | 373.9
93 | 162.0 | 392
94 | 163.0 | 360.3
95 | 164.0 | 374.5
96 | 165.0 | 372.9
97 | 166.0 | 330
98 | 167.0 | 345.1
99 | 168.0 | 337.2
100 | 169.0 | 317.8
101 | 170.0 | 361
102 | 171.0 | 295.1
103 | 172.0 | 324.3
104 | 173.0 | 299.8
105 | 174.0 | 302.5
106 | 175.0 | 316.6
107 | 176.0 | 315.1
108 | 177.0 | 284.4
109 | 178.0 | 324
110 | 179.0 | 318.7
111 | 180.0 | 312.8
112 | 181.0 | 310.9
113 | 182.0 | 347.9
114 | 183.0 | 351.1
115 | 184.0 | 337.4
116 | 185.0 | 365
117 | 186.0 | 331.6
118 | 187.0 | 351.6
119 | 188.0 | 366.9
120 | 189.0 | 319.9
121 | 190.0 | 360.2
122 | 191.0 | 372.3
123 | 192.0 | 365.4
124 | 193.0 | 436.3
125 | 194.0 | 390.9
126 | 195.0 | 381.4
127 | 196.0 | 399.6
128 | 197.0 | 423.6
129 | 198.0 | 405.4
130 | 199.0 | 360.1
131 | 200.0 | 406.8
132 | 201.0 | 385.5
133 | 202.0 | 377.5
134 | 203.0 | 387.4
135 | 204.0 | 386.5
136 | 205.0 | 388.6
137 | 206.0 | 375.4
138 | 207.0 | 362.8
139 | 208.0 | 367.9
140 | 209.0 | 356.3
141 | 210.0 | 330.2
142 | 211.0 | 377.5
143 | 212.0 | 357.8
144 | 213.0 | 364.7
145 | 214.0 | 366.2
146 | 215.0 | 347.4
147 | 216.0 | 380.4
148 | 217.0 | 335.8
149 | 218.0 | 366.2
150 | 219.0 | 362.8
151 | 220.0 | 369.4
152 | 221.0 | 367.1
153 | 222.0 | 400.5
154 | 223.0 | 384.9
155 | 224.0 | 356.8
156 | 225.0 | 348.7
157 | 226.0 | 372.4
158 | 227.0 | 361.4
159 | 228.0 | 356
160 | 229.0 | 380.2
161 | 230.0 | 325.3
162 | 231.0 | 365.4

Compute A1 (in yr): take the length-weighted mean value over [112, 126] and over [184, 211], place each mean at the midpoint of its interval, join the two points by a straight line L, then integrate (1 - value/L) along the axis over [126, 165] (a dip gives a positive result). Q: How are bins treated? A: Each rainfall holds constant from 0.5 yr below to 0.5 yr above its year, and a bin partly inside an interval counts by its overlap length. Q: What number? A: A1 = -1.96 yr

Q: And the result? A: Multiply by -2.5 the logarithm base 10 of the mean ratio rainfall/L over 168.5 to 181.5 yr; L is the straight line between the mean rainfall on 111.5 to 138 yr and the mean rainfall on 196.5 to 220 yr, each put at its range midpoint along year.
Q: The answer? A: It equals 0.20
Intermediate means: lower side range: 388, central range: 314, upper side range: 373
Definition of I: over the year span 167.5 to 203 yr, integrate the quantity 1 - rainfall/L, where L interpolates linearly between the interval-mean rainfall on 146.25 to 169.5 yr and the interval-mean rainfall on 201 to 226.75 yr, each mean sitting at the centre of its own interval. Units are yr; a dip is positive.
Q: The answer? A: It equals 3.0 yr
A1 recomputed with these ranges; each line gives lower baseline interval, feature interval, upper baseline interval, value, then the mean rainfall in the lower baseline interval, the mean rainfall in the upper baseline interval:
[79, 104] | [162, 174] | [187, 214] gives 1.5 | 413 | 377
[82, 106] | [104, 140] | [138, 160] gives 2.5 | 413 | 426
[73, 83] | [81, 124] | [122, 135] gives 0.2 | 422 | 387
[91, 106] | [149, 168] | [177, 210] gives -0.9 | 411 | 365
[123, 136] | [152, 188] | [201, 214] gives 2.1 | 387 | 370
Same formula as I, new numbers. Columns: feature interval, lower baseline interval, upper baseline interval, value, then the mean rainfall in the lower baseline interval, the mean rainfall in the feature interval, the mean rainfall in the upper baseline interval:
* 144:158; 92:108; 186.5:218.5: -1.5 yr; 408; 433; 374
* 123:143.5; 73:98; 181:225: 0.2 yr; 417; 394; 370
